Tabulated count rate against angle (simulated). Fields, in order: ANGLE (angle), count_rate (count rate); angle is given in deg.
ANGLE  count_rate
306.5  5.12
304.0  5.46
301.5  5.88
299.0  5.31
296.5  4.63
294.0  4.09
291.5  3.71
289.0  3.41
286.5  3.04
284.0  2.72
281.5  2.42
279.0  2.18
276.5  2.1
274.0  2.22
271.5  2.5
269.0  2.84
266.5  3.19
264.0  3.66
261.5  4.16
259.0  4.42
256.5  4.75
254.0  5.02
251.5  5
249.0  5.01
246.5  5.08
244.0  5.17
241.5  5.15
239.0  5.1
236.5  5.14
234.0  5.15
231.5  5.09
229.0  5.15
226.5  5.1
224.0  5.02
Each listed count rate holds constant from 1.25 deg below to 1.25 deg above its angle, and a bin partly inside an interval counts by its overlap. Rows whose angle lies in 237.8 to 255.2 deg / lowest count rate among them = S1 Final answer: 5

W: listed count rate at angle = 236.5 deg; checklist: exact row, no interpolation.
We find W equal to 5.14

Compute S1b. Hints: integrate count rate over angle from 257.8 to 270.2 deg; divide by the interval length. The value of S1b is 3.65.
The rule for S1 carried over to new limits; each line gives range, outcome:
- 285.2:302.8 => 3.04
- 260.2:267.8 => 3.19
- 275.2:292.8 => 2.1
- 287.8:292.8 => 3.41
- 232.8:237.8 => 5.14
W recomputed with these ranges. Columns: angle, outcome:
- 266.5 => 3.19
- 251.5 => 5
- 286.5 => 3.04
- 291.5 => 3.71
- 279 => 2.18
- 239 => 5.1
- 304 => 5.46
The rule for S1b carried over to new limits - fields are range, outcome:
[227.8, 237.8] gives 5.13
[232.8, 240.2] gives 5.13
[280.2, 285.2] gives 2.56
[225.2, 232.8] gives 5.11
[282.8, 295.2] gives 3.39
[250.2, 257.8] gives 4.92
